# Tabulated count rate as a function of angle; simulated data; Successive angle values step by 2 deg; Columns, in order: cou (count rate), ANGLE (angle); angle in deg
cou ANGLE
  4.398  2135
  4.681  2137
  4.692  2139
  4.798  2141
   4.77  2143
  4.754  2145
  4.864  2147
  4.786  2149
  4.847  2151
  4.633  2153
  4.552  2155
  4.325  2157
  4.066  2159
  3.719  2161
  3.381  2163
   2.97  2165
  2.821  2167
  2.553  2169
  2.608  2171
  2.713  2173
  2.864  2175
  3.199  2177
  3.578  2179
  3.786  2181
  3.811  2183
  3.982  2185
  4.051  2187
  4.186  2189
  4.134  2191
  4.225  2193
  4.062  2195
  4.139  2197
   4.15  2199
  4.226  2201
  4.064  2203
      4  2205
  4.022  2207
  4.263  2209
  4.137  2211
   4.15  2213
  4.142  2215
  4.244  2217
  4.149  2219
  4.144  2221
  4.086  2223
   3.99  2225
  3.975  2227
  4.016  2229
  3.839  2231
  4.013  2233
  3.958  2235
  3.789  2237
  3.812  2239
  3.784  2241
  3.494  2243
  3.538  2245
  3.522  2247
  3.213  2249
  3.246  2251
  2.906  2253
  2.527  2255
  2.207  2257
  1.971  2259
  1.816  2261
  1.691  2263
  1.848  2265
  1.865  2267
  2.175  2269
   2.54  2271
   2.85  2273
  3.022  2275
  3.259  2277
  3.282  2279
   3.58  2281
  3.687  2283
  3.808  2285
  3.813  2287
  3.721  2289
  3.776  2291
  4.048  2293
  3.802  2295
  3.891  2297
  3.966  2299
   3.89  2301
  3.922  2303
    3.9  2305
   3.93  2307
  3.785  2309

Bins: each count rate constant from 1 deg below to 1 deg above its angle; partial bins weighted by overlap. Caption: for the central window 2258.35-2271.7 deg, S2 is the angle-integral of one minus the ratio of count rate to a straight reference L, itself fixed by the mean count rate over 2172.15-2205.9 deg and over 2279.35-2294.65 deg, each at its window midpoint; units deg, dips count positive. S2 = 6.4 deg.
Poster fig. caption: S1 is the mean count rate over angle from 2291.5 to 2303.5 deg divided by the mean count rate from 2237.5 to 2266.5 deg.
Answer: 1.38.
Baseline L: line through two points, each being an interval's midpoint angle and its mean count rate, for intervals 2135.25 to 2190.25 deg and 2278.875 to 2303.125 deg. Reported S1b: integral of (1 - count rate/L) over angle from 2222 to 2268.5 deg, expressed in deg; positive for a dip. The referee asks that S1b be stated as 8.2 deg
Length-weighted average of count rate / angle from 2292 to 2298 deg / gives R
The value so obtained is 3.91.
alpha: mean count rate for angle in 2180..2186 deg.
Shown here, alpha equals 3.86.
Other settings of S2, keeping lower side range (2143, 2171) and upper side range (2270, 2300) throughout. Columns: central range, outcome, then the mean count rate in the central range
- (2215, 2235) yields -1.59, 4.05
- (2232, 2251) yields 0.19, 3.66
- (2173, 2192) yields 1.09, 3.68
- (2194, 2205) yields -0.78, 4.12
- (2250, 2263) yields 4.48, 2.39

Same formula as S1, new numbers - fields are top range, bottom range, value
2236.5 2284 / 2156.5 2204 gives 0.79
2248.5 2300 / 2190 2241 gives 0.74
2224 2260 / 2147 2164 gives 0.79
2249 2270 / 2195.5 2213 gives 0.55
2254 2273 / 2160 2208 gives 0.58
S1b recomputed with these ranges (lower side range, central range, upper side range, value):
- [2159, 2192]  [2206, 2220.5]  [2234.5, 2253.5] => -2.8 deg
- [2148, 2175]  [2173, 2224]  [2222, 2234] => -1.6 deg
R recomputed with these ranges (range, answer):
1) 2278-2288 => 3.63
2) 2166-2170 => 2.69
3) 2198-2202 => 4.19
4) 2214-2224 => 4.15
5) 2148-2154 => 4.76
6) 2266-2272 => 2.19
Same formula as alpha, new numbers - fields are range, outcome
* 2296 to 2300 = 3.93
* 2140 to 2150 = 4.79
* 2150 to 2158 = 4.59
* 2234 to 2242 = 3.84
